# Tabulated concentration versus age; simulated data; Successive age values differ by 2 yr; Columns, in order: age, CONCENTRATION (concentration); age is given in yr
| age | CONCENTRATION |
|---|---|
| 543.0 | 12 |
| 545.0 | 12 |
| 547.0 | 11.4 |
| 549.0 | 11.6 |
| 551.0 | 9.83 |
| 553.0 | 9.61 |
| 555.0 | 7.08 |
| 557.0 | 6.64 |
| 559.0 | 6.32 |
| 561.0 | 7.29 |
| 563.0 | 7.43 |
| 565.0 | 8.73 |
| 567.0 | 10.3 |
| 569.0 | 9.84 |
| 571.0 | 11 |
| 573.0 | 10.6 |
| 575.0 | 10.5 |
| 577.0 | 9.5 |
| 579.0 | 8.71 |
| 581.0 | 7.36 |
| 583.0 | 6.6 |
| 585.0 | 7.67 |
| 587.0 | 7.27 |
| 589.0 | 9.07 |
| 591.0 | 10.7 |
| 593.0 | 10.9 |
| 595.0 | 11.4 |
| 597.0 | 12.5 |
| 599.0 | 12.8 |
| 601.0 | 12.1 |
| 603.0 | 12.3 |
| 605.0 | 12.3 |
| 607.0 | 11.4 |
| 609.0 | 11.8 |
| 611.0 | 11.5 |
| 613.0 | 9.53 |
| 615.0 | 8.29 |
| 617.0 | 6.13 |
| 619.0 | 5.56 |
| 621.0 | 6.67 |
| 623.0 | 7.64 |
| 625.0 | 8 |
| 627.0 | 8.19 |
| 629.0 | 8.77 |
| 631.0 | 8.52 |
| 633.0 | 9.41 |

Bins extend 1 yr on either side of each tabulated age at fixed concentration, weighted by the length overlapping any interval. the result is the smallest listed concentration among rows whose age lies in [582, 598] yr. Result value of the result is 6.6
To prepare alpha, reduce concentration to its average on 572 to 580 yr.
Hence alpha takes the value 9.83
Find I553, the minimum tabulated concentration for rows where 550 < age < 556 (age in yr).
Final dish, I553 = 7.08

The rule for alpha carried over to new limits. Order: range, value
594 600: 12.2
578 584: 7.56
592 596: 11.2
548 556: 9.53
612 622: 7.24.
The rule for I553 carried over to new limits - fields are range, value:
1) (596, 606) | 12.1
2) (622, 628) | 7.64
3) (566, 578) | 9.5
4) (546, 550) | 11.4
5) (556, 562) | 6.32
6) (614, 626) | 5.56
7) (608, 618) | 6.13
